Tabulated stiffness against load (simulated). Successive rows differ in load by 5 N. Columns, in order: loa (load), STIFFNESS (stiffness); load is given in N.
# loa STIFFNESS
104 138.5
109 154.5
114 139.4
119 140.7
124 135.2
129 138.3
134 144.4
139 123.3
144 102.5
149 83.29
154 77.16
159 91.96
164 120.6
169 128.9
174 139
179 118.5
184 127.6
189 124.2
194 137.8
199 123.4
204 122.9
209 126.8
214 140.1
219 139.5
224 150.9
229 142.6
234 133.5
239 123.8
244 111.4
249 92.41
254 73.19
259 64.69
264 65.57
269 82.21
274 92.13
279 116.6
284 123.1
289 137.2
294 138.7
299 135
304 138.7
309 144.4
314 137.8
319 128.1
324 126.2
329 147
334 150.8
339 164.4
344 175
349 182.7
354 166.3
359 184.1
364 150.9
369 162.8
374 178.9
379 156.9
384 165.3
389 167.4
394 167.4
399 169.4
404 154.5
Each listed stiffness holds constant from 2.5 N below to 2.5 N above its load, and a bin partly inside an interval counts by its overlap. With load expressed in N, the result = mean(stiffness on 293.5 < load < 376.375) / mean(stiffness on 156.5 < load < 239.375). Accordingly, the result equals 1.19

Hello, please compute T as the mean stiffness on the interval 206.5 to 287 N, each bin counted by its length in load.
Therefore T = 111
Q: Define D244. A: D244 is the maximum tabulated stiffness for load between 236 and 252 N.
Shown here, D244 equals 123.8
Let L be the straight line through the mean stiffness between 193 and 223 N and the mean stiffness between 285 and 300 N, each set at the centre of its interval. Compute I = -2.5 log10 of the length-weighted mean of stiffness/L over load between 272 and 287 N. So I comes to 0.20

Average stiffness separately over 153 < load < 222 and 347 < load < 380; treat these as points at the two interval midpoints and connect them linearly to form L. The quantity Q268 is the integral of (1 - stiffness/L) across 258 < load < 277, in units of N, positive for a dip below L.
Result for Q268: 8.7 N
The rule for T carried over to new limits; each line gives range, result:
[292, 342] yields 141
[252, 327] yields 114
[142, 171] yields 100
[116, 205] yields 121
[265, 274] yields 82.2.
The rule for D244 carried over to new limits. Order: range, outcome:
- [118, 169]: 144.4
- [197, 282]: 150.9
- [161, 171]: 128.9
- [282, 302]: 138.7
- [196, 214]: 140.1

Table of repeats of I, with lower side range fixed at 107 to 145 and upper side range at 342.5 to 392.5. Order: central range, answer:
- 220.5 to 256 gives 0.25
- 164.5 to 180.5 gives 0.11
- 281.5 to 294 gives 0.20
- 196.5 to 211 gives 0.18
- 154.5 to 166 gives 0.36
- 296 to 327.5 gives 0.19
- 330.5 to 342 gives 0.05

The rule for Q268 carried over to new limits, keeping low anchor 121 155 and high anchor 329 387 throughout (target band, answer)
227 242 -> 0.7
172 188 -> -0.2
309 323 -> 2.0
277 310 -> 4.1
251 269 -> 9.2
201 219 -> 0.3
